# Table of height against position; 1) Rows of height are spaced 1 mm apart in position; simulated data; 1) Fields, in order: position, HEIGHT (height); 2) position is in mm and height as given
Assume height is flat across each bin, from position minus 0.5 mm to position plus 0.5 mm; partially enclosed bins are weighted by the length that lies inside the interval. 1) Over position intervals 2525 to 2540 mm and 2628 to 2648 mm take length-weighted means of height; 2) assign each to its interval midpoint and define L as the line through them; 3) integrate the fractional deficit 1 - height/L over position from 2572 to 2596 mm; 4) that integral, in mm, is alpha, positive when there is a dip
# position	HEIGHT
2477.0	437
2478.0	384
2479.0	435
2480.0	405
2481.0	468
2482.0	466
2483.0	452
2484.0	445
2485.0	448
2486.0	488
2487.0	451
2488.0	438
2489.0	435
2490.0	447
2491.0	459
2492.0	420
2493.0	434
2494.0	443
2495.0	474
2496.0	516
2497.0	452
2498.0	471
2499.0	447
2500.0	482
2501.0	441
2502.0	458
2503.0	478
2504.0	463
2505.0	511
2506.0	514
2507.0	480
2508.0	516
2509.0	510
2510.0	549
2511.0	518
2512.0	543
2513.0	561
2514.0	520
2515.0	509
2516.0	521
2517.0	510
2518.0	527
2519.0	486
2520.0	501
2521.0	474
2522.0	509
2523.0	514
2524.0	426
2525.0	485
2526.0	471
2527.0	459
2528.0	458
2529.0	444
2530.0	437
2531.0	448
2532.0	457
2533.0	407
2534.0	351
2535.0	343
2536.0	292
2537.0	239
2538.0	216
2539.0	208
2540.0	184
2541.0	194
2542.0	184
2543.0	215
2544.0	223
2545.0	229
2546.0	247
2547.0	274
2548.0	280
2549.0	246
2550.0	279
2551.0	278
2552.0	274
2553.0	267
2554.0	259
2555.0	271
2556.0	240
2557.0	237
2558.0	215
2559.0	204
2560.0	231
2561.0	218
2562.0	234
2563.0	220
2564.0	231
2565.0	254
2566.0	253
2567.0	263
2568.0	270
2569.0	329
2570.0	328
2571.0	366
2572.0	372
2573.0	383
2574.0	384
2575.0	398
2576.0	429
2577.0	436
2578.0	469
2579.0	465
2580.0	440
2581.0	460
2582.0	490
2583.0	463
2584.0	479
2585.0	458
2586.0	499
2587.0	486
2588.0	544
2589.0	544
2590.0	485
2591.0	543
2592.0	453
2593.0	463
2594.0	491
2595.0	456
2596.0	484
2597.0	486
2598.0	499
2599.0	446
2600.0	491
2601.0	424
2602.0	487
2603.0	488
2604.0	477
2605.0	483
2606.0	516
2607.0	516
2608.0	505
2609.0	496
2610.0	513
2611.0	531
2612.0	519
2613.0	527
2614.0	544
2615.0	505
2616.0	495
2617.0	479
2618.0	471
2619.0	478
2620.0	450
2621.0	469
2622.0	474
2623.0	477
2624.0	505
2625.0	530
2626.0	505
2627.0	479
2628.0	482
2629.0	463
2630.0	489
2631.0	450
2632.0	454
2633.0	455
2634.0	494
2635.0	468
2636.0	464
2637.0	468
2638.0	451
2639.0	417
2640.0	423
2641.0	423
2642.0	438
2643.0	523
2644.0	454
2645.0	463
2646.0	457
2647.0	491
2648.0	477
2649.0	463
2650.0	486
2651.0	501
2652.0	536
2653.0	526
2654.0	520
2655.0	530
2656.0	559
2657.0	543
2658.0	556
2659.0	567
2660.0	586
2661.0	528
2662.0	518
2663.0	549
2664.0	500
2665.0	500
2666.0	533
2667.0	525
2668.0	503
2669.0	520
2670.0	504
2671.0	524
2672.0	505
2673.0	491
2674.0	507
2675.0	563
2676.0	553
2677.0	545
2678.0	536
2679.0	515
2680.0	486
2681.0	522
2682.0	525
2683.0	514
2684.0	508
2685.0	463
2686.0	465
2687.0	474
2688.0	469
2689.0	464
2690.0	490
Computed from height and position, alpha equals -2.84 mm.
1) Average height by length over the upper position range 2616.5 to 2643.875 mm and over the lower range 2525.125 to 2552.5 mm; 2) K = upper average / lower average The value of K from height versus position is 1.5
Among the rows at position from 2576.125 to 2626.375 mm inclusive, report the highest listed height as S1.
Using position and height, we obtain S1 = 544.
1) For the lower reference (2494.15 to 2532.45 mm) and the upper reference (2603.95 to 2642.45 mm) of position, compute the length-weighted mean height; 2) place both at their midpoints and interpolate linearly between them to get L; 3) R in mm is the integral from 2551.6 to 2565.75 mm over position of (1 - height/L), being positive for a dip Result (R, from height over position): 7.2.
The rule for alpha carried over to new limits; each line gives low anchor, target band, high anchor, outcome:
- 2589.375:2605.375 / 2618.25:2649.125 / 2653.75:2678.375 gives 2.3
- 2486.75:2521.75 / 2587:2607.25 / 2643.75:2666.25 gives 0.6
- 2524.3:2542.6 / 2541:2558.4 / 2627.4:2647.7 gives 5.7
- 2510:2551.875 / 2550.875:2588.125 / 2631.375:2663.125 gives 6.9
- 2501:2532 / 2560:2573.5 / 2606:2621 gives 5.8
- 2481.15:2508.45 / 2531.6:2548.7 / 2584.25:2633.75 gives 7.5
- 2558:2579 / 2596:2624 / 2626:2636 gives -4.9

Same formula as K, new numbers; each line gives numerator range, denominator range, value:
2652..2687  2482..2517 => 1.09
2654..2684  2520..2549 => 1.52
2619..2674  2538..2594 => 1.48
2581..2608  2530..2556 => 1.76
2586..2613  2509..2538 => 1.08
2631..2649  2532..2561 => 1.80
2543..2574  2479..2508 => 0.58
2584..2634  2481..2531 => 1.02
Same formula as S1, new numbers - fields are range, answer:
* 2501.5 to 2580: 561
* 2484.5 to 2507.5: 516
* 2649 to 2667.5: 586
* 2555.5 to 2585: 490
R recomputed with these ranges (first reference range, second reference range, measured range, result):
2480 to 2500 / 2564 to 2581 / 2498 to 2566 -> 7.0 mm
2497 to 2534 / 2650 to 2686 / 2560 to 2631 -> 8.5 mm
